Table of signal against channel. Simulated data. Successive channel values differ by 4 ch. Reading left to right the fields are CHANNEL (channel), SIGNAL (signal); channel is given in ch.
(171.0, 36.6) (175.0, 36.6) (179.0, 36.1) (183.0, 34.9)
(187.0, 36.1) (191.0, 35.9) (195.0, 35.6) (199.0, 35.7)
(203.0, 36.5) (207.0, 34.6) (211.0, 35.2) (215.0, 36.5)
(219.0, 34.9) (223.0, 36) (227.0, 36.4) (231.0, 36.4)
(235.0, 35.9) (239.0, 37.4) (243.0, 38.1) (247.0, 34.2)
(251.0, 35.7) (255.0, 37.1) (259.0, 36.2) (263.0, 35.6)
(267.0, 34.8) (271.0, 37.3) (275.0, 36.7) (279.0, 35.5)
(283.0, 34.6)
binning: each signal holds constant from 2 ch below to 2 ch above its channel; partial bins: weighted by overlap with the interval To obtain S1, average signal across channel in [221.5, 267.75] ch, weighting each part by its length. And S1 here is 36.2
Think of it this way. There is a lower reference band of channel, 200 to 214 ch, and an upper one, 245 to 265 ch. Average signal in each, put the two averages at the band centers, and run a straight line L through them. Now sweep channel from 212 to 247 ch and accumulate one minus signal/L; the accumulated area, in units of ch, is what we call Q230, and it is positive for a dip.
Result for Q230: -0.64 ch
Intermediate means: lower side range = 35.5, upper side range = 35.8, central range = 36.3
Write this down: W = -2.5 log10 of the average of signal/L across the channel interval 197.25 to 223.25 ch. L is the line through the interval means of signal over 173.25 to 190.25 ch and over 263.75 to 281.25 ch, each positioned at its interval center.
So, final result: 0.01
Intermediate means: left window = 35.9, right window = 36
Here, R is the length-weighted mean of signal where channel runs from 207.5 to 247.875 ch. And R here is 36.1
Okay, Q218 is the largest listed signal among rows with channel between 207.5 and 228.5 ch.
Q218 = 36.5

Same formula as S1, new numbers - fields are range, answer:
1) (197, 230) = 35.7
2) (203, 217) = 35.6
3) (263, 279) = 36.1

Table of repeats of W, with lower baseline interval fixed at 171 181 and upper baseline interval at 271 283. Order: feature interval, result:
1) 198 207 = 0.01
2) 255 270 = 0.01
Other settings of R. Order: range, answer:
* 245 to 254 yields 35.2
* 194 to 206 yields 35.9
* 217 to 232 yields 35.9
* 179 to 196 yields 35.7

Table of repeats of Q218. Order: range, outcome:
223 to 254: 38.1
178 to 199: 36.1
